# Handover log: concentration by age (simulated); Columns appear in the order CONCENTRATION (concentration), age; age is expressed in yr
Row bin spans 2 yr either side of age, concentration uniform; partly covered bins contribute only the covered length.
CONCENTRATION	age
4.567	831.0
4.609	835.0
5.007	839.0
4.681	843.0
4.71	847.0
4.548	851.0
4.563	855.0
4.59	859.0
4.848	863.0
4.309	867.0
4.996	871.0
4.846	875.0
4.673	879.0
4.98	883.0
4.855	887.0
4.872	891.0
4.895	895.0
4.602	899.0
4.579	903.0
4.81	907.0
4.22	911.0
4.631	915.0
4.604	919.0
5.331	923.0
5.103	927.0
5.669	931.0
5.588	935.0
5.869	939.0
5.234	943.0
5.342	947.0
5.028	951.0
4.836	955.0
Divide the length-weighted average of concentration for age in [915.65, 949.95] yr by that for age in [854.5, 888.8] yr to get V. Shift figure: 1.1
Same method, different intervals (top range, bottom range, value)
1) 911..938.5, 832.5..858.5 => 1.10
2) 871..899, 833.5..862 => 1.04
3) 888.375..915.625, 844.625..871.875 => 1.01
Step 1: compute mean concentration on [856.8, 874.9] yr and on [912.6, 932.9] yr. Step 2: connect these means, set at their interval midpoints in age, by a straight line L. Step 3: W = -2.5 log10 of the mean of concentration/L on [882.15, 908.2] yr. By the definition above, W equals 0.02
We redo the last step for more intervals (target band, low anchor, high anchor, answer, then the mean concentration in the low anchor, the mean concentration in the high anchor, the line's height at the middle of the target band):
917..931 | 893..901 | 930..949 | 0.031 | 4.75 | 5.53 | 5.25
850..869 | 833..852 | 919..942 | 0.065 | 4.72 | 5.42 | 4.86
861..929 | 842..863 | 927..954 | 0.051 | 4.64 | 5.41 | 5.01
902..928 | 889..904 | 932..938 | 0.095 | 4.75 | 5.65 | 5.18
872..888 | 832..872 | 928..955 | 0.012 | 4.68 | 5.4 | 4.9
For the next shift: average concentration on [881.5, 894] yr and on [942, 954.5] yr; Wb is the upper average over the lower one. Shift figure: 1.1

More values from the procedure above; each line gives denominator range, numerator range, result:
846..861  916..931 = 1.10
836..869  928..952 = 1.17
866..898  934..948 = 1.15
